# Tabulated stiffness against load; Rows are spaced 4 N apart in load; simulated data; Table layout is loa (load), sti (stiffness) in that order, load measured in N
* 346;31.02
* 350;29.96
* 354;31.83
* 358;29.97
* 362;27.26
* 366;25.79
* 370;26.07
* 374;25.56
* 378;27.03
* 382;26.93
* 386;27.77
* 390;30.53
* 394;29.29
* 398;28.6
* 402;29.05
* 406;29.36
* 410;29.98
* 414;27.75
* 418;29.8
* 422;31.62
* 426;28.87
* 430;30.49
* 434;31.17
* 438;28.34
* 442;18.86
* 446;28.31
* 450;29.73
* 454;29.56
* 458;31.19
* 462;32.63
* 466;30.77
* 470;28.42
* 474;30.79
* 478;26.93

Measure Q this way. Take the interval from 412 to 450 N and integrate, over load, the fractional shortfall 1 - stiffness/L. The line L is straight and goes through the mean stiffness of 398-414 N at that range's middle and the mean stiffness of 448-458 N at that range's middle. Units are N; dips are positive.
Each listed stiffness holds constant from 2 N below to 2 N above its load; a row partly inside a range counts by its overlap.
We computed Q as 1.5 N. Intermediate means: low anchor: 29.1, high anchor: 30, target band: 28.4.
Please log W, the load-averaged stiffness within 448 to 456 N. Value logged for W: 29.6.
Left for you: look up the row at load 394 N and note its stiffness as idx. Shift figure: 29.29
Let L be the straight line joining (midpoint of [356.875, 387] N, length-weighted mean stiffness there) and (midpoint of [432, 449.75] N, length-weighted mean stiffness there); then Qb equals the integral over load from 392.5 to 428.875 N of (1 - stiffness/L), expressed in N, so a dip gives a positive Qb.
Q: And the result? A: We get -3.29 N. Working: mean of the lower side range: 26.9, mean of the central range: 29.4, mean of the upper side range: 27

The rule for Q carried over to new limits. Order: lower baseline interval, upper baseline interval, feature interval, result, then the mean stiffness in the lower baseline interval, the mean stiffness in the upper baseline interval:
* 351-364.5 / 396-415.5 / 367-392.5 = 1.7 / 29.6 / 29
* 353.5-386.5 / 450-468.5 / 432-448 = 1.8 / 27.4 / 30.8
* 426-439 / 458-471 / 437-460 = 2.1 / 30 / 30.9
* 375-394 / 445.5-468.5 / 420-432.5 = -0.4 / 28.1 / 30.5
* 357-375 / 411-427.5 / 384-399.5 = -0.5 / 26.8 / 29.6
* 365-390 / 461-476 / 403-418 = -0.5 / 26.9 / 30.5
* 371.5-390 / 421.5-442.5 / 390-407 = -0.9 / 27.2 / 28.7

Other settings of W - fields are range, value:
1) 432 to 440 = 29.8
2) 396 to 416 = 28.9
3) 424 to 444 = 27.5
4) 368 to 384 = 26.4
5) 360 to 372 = 26.4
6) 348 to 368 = 29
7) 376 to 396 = 28.3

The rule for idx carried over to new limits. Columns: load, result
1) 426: 28.87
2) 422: 31.62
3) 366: 25.79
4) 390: 30.53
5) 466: 30.77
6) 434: 31.17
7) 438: 28.34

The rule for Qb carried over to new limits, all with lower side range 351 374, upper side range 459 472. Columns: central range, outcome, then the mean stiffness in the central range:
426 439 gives -0.1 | 30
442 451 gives 1.0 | 26.7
